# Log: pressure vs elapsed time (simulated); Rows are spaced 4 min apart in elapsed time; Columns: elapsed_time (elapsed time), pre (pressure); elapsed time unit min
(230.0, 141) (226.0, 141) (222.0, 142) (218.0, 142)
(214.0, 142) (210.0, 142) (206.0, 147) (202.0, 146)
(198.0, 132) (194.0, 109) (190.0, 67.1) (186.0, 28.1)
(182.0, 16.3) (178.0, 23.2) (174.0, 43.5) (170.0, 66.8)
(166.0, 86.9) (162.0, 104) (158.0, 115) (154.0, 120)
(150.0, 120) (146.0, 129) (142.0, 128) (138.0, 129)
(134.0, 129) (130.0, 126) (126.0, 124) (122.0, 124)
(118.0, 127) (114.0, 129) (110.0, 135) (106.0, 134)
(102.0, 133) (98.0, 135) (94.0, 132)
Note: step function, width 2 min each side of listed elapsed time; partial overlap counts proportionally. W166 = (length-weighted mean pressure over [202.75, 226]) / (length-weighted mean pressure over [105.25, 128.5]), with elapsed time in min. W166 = 1.11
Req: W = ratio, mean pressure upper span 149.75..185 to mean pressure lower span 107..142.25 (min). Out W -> 0.58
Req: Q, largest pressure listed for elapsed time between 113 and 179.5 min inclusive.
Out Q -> 129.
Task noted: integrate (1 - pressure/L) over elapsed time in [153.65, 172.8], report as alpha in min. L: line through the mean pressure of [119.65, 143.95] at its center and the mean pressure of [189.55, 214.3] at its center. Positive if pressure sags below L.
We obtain 5.0 min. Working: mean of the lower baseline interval 127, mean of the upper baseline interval 129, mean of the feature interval 94.4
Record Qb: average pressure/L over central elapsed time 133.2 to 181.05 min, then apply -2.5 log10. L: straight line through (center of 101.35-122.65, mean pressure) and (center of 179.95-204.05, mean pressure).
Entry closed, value 0.10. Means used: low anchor 131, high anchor 83.1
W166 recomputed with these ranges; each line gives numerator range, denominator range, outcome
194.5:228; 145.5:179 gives 1.56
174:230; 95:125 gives 0.80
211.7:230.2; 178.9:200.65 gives 2.01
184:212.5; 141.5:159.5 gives 0.91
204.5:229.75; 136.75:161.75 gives 1.17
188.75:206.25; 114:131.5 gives 0.95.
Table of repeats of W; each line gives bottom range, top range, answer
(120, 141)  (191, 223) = 1.07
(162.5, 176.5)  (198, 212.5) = 2.09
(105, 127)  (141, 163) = 0.93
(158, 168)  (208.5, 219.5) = 1.43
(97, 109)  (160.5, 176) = 0.56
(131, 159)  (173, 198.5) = 0.45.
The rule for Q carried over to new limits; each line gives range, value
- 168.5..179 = 66.8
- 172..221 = 147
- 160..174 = 104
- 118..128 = 127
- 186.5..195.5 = 109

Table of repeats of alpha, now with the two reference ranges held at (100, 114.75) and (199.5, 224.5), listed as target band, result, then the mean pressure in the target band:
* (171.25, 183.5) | 9.57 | 30.5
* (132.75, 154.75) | 1.70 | 126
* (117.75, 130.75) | 0.94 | 125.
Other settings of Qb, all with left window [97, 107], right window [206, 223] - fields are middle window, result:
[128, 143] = 0.070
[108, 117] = 0.027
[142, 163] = 0.157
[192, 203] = 0.112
